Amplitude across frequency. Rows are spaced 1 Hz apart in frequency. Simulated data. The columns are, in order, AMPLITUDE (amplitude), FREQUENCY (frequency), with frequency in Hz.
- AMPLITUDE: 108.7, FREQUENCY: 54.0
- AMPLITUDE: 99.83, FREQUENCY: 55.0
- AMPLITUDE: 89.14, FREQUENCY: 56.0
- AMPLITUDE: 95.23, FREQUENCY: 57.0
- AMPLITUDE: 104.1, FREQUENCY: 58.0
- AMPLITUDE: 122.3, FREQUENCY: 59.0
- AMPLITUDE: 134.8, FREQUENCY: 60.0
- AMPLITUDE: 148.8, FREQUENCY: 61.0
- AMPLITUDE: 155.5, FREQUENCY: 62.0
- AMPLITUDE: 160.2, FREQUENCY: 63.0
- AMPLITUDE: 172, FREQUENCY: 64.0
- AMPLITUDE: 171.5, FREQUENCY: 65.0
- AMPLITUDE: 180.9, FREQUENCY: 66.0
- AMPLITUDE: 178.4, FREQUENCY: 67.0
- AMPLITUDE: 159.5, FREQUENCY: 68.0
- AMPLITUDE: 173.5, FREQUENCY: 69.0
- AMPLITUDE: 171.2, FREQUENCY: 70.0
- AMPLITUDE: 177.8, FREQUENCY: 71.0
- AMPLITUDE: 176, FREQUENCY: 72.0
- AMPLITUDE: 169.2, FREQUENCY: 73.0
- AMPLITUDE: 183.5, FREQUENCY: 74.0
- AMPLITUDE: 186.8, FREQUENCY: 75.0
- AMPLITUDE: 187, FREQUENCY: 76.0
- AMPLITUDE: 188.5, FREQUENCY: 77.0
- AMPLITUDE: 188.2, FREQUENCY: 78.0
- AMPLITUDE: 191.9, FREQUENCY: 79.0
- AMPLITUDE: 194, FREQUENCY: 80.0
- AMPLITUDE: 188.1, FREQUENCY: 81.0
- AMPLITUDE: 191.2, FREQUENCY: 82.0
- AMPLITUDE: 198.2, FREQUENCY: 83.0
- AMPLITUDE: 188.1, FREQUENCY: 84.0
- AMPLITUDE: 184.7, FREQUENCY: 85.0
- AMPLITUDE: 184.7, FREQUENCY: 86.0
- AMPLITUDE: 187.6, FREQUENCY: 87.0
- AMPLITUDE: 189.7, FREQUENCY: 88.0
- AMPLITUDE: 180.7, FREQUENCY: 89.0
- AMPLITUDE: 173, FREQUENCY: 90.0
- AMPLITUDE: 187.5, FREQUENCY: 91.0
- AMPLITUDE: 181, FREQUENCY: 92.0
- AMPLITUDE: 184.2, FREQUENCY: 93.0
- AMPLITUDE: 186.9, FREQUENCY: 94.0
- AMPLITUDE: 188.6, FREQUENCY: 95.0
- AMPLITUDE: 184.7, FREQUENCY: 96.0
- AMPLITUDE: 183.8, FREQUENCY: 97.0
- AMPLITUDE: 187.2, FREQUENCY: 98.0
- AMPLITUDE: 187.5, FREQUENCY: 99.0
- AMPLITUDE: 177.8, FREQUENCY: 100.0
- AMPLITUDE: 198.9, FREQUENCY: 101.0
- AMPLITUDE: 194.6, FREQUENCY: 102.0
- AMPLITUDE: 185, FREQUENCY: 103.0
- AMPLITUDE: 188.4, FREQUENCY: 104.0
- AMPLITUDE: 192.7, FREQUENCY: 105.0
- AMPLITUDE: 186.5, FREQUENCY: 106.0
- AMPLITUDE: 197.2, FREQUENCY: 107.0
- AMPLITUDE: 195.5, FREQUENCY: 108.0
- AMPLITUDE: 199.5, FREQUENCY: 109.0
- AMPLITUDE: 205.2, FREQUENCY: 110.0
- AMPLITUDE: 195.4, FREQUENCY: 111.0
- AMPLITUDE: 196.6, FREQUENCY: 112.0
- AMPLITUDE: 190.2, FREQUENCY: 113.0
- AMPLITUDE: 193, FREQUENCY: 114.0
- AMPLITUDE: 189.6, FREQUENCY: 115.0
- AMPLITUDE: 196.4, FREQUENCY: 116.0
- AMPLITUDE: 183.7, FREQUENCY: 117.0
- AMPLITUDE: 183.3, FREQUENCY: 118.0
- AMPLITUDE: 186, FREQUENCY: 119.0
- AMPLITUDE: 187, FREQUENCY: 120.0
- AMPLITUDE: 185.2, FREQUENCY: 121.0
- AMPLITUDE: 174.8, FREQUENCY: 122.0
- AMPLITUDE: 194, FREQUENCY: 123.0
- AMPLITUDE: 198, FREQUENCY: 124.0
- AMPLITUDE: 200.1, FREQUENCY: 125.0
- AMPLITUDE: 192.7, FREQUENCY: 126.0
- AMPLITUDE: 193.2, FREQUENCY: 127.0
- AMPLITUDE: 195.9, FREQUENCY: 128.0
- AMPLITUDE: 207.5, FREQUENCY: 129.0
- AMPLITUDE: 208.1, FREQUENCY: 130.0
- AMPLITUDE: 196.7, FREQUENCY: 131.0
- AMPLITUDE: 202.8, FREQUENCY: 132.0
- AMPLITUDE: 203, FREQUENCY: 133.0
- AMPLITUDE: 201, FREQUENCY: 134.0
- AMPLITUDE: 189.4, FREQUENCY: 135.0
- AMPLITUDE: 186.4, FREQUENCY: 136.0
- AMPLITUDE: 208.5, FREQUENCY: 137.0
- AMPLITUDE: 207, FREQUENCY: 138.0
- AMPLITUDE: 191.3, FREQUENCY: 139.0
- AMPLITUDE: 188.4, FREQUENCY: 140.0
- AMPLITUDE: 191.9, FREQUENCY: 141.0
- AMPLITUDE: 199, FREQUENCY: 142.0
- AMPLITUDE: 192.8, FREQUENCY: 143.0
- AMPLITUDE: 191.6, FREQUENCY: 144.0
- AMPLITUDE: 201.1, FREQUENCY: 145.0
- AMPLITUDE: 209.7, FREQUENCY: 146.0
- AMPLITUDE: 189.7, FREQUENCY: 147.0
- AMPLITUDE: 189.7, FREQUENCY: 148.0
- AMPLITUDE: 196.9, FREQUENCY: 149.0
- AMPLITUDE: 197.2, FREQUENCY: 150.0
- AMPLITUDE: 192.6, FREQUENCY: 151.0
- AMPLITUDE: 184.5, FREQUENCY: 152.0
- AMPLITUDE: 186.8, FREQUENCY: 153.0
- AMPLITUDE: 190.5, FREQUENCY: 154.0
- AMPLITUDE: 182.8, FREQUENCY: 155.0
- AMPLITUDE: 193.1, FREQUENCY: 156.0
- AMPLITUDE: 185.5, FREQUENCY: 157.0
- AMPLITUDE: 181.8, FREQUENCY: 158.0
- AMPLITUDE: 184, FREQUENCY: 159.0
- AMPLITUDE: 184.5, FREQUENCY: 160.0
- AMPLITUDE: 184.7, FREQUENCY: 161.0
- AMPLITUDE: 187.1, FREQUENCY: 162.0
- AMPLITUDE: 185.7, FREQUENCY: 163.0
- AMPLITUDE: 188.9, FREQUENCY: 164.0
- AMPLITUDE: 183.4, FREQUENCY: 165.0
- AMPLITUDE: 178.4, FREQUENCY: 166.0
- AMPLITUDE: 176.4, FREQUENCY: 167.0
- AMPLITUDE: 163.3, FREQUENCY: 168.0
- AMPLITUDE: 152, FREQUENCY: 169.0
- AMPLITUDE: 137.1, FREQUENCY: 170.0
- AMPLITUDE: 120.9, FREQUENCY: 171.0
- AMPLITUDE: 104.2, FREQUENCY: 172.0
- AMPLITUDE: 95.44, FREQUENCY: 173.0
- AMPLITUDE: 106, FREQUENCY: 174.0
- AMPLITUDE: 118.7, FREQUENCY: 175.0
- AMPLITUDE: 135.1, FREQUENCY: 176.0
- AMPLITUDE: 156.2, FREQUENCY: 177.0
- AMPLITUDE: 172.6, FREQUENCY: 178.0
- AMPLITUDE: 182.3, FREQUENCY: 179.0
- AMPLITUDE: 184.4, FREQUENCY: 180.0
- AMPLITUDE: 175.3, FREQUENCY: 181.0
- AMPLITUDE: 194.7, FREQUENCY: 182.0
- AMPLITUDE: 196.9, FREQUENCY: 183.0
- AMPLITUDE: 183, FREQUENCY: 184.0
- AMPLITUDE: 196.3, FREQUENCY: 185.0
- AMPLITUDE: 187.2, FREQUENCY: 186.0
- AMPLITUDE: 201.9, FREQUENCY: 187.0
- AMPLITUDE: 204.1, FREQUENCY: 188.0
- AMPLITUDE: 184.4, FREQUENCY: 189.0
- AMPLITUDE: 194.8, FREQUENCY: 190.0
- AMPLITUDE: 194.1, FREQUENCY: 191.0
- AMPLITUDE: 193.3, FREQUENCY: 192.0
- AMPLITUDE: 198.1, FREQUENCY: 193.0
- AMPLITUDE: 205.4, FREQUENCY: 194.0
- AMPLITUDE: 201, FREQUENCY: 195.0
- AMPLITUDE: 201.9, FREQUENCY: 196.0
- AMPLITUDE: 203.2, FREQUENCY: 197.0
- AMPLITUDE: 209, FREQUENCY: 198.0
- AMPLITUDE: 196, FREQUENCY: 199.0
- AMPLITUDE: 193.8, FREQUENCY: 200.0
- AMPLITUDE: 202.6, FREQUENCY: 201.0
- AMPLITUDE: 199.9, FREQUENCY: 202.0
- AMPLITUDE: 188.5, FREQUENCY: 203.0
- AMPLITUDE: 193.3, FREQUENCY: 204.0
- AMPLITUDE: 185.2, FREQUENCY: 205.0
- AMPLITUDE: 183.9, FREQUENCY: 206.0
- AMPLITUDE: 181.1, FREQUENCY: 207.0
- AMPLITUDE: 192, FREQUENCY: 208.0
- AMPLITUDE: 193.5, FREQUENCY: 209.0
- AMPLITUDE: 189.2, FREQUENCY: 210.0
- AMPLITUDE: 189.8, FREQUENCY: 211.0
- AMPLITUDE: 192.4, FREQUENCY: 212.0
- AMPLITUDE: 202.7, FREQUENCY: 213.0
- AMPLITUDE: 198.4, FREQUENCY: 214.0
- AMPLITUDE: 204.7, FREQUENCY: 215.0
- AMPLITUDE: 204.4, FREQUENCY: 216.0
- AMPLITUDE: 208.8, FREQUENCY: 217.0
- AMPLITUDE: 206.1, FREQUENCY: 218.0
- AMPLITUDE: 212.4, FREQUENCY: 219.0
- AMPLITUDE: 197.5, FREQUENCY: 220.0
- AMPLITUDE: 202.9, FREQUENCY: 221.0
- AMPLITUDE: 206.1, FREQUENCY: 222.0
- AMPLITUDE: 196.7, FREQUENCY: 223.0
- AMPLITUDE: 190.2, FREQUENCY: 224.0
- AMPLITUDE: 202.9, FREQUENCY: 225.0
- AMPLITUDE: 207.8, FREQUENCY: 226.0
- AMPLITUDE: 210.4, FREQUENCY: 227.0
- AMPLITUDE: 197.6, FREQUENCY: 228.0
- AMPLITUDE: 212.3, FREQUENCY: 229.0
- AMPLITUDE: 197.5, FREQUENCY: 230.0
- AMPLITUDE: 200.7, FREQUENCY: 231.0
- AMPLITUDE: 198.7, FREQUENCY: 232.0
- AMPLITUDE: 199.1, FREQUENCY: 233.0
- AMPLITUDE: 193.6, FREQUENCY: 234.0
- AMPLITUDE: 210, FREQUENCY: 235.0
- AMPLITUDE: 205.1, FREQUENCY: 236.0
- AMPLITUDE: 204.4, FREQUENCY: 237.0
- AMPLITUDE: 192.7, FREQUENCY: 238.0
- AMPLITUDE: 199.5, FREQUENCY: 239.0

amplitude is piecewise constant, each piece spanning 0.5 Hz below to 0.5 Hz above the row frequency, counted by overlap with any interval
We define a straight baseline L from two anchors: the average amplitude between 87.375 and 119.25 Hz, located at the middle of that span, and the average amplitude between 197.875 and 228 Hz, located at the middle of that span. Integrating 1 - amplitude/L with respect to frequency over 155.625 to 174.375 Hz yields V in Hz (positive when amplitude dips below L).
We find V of 3.0 Hz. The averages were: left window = 189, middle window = 163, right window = 198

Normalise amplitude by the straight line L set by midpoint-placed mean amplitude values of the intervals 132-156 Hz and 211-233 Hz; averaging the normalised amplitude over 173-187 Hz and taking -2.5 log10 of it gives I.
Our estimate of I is 0.19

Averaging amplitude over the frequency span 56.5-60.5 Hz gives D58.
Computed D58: 114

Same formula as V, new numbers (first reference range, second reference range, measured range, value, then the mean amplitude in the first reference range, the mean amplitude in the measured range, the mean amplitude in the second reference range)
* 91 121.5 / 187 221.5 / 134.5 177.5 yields 3.9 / 190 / 176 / 197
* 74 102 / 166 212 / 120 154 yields -2.3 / 187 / 195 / 178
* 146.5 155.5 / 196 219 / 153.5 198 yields 3.9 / 190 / 176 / 197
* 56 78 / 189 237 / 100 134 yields -3.9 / 161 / 194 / 199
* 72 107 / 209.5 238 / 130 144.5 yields -0.4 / 187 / 197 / 201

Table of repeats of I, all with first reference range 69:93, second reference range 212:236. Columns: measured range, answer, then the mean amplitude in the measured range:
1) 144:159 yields 0.01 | 191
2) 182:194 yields 0.02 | 195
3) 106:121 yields -0.02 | 192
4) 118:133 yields -0.02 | 194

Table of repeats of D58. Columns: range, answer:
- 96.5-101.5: 187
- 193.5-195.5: 203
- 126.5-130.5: 201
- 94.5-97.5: 186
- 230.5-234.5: 198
